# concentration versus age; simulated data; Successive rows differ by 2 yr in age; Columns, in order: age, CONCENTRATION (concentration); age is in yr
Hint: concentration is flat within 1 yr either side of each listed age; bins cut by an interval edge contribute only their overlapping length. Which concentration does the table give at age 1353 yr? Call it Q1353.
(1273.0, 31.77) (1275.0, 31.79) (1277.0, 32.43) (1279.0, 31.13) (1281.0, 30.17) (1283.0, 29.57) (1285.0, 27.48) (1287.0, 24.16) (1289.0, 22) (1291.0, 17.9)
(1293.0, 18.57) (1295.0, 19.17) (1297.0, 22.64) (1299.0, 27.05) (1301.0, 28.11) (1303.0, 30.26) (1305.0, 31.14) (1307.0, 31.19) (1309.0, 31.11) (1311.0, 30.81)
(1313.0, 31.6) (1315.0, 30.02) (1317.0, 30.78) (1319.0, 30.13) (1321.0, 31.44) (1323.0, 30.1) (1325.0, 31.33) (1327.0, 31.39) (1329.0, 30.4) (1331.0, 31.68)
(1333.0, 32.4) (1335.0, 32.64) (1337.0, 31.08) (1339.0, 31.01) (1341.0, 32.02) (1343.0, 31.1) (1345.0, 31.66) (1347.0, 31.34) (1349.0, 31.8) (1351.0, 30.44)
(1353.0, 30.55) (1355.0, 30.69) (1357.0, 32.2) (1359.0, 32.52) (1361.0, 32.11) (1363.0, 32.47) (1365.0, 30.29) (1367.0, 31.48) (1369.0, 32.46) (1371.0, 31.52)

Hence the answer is 30.55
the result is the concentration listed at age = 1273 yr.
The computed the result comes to 31.77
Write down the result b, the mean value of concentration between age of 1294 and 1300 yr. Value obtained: 23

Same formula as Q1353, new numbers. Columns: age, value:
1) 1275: 31.79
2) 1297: 22.64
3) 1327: 31.39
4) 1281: 30.17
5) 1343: 31.1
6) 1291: 17.9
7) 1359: 32.52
